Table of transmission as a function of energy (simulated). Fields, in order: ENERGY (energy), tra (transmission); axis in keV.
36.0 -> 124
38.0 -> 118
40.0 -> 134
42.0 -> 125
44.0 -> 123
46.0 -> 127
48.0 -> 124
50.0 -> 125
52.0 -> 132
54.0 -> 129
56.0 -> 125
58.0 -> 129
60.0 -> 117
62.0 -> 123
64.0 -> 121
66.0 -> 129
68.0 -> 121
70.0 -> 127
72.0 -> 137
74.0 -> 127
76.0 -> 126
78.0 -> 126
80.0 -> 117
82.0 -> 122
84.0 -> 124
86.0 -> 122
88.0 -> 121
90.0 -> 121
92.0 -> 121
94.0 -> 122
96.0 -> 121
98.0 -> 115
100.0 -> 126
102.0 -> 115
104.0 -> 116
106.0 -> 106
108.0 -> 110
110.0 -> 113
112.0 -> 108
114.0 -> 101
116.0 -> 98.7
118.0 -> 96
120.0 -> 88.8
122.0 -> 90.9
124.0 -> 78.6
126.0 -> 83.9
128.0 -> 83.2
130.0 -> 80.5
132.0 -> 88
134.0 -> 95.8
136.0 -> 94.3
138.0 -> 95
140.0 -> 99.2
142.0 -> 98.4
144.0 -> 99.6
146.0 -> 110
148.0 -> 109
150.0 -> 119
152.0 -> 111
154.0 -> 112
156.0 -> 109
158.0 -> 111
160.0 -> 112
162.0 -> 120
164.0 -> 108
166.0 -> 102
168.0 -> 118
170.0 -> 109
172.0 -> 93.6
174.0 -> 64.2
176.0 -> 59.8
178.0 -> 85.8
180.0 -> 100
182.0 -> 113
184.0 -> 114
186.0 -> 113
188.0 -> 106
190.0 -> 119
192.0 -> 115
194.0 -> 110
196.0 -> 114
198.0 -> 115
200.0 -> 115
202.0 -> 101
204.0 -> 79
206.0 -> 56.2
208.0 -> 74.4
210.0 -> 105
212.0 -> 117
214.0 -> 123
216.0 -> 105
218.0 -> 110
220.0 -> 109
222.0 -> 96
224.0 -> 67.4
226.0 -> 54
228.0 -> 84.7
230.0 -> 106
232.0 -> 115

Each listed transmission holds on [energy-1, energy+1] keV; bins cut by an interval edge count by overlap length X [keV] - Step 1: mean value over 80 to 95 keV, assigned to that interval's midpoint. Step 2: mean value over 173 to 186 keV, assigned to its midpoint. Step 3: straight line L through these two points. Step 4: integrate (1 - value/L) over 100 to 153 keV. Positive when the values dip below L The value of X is 4.1 keV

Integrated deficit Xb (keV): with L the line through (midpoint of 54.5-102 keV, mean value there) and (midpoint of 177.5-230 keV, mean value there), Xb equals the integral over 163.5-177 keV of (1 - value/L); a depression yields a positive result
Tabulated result 1.72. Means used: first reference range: 123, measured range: 93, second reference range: 100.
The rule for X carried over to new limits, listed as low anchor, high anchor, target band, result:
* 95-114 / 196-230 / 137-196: -1.0 keV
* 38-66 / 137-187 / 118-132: 3.2 keV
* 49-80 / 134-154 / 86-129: 2.8 keV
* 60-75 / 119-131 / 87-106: -2.6 keV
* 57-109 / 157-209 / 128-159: 2.1 keV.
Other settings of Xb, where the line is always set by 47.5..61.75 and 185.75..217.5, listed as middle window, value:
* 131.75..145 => 2.01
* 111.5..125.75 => 2.80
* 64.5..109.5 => -0.11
